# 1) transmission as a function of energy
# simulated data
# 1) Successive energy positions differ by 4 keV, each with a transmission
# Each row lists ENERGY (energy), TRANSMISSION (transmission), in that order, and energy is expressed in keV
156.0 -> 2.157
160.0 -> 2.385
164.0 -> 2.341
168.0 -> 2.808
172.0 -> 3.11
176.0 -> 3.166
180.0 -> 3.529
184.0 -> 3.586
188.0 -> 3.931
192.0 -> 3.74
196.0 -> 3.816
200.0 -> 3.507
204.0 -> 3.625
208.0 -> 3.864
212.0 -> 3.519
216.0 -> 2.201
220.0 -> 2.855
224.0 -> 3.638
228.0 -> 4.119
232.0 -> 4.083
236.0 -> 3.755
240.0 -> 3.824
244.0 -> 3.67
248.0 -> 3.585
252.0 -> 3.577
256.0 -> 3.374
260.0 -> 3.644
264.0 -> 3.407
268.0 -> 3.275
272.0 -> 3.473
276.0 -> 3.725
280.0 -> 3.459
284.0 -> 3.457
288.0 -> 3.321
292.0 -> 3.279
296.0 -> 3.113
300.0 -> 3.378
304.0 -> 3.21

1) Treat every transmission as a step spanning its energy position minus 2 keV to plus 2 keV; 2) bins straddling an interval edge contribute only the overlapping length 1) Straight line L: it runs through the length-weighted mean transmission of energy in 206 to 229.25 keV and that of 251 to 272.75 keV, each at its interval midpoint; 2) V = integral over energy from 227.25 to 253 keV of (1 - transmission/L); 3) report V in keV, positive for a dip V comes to -3.0 keV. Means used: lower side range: 3.34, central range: 3.8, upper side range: 3.45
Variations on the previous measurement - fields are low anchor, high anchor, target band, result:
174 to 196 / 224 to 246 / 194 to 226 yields 3.06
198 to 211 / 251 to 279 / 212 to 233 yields 1.42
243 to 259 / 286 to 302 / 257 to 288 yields -0.60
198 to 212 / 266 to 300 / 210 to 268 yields 0.33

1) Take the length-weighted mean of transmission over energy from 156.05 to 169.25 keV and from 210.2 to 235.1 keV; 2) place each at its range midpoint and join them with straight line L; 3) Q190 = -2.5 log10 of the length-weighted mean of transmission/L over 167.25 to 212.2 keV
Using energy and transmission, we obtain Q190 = -0.223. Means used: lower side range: 2.44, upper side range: 3.42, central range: 3.54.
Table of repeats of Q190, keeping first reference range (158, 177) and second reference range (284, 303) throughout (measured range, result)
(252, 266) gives -0.12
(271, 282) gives -0.11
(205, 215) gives -0.21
